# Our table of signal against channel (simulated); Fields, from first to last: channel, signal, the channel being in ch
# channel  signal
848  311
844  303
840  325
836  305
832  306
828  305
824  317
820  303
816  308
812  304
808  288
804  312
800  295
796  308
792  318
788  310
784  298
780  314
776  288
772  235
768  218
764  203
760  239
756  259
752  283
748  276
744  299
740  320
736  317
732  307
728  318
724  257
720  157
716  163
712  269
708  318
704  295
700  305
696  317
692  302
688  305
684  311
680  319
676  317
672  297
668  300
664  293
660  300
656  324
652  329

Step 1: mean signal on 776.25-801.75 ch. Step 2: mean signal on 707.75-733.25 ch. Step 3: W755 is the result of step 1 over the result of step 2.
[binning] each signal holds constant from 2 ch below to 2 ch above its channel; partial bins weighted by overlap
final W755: 1.2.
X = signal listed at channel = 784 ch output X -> 298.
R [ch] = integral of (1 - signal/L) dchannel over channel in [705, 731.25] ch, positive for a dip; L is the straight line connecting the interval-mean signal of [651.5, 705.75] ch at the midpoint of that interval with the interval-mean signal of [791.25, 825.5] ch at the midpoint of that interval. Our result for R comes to 4.7 ch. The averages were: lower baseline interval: 308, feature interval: 252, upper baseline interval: 305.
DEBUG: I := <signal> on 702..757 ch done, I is 274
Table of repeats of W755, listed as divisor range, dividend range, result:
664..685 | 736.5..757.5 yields 0.94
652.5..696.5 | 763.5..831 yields 0.95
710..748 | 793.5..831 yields 1.14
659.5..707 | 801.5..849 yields 1.00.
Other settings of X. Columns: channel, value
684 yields 311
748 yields 276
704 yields 295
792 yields 318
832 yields 306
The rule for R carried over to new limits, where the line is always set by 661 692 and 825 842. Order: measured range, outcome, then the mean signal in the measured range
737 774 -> 5.69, 261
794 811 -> 0.48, 301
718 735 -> 2.44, 263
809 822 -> 0.27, 304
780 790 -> 0.10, 306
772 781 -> 0.70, 285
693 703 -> -0.07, 308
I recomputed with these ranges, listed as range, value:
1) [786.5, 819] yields 305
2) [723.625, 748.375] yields 303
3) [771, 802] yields 298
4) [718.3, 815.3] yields 281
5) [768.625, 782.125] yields 273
